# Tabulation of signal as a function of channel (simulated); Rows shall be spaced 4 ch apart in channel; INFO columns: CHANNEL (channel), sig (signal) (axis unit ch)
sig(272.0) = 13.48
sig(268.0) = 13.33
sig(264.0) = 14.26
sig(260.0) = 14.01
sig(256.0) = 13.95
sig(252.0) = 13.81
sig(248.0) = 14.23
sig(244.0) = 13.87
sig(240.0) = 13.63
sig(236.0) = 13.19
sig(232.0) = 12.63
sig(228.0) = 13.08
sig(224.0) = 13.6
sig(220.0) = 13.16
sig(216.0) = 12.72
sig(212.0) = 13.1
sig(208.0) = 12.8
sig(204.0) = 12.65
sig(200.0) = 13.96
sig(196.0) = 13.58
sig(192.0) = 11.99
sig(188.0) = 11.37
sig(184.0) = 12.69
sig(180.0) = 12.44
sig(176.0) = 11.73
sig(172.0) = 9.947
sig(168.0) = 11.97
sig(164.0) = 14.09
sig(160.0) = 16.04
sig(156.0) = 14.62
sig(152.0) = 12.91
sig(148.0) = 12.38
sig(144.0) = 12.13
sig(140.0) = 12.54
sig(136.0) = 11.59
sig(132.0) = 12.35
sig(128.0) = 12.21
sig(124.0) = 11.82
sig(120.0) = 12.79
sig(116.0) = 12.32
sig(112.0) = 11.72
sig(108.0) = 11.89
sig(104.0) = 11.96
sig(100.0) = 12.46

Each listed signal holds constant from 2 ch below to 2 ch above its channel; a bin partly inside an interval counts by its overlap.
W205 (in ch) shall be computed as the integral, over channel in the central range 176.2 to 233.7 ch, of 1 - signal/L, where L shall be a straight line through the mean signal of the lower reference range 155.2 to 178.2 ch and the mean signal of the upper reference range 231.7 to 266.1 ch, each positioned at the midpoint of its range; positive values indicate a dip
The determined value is 2.36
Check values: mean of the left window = 13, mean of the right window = 13.8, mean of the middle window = 12.8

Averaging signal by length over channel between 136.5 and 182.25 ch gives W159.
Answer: 12.8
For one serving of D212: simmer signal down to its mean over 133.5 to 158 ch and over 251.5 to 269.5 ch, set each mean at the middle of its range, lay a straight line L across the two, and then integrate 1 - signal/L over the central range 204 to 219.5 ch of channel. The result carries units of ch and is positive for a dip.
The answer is 0.6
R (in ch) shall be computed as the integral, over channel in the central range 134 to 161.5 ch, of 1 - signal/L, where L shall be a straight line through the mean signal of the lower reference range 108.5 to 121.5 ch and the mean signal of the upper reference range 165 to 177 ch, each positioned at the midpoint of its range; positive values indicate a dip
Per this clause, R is -3.3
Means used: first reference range 12.2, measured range 13.1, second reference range 11.4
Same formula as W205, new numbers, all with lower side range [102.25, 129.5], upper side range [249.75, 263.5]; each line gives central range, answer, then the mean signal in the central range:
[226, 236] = 0.52 ch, 12.9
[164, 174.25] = 0.97 ch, 11.6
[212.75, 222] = 0.33 ch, 13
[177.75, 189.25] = 0.70 ch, 12.2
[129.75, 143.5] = 0.24 ch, 12.2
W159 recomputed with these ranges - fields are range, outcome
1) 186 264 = 13.3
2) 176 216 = 12.7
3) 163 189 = 12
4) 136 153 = 12.4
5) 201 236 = 13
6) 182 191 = 12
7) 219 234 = 13.1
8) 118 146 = 12.2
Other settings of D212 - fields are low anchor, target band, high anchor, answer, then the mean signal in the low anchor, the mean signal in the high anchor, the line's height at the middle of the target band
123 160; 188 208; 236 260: 0.7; 12.7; 13.8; 13.3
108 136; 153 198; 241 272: 0.2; 12.1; 13.9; 12.8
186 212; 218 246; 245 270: 0.2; 12.8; 13.9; 13.4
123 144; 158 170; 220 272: -1.5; 12.1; 13.6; 12.5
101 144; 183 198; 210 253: 0.6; 12.1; 13.4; 12.9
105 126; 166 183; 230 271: 1.6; 12.1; 13.7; 12.8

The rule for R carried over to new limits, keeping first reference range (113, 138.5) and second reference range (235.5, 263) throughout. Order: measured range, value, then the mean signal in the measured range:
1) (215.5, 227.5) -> 0.25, 13.2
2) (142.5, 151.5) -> 0.07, 12.4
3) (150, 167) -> -2.22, 14.3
